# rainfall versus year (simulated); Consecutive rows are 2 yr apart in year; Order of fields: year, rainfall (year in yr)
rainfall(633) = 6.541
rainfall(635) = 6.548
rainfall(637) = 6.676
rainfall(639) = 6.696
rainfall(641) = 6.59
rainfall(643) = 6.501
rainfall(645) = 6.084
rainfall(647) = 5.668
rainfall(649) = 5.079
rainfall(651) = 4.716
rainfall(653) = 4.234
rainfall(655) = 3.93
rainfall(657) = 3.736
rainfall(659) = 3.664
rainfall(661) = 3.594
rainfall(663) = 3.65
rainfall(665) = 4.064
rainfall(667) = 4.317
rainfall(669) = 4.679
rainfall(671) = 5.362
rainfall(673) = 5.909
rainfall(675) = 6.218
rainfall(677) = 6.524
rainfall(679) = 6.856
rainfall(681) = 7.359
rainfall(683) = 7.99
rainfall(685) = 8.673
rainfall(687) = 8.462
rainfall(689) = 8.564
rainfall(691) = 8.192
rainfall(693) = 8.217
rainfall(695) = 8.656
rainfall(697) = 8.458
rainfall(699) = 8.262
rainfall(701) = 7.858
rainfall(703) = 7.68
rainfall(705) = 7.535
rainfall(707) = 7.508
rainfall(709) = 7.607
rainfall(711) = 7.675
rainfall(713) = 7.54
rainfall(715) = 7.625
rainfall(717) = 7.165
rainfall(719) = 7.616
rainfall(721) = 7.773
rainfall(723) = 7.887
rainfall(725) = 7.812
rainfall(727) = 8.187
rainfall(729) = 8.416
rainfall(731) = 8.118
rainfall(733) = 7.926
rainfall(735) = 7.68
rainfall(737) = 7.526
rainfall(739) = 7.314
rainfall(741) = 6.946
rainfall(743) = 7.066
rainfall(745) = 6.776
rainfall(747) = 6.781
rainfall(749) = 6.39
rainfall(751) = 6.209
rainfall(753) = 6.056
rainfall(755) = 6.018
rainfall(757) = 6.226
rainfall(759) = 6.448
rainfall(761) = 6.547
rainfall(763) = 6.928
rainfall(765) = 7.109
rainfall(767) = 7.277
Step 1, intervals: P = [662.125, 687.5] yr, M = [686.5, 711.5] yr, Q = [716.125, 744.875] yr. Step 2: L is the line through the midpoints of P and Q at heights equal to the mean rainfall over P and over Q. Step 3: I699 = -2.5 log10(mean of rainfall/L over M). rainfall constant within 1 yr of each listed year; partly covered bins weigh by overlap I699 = -0.188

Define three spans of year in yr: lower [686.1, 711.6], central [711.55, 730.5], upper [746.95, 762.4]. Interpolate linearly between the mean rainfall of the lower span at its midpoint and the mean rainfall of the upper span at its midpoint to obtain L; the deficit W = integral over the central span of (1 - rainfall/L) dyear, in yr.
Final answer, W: -1.1 yr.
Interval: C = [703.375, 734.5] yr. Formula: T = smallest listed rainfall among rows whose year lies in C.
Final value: 7.165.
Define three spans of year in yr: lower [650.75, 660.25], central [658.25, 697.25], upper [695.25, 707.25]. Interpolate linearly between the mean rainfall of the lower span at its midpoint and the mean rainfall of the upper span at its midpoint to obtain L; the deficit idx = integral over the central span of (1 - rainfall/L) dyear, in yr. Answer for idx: -2.6 yr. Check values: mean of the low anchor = 3.99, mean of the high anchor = 7.96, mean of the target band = 6.45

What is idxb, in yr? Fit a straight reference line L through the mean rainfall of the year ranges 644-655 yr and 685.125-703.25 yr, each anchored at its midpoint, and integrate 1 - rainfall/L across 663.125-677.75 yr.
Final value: 3.2 yr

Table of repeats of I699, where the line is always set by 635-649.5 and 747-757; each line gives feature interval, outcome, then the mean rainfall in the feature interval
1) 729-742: -0.222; 7.65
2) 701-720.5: -0.210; 7.57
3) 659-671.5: 0.435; 4.19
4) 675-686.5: -0.186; 7.41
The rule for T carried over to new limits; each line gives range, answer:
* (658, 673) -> 3.594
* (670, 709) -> 5.362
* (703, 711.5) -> 7.508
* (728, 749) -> 6.39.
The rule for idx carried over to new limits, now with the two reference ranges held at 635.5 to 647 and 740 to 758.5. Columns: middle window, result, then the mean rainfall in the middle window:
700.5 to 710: -1.69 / 7.63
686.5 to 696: -2.87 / 8.42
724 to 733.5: -2.37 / 8.1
